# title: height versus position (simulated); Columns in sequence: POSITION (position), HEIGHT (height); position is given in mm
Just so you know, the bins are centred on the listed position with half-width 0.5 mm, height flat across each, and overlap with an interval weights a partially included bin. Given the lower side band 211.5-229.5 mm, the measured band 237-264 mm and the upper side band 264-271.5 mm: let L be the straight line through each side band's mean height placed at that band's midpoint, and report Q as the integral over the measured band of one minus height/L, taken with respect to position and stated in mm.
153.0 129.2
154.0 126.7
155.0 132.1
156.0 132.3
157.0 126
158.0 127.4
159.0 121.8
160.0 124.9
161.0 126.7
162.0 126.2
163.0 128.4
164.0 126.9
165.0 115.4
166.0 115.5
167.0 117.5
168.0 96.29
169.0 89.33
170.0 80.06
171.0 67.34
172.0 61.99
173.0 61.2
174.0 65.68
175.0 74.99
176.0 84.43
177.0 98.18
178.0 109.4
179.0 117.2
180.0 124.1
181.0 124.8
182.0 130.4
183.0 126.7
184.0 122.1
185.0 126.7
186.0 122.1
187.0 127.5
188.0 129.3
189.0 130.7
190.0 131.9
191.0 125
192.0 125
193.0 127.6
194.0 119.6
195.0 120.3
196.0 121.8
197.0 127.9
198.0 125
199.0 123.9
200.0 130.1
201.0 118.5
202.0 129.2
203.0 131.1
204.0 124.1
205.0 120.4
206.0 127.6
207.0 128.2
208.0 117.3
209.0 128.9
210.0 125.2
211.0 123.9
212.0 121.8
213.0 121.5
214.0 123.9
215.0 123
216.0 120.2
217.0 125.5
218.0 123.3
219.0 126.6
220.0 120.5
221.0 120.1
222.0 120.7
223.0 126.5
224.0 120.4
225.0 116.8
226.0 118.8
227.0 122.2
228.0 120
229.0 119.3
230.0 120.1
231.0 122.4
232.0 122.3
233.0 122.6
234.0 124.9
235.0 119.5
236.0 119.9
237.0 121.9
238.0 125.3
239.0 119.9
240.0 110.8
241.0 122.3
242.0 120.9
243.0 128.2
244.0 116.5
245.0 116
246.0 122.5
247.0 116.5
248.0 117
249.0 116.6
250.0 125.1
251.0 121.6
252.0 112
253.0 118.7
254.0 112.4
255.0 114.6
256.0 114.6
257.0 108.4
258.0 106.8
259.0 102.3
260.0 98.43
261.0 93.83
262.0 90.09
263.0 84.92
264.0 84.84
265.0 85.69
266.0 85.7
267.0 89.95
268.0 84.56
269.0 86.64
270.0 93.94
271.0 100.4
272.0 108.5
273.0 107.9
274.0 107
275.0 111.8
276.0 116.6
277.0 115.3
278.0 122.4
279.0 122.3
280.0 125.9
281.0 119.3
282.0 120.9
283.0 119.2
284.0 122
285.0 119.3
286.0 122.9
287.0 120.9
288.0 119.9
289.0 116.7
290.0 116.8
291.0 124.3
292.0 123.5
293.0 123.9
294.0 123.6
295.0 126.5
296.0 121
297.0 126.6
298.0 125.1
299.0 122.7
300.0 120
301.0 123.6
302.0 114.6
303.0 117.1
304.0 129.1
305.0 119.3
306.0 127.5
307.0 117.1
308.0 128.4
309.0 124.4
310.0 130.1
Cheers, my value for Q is -3.0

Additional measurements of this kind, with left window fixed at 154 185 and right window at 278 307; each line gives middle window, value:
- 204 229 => -1.9 mm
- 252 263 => 1.2 mm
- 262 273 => 2.6 mm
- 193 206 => -1.4 mm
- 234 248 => -0.4 mm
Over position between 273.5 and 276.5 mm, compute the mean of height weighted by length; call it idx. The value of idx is 112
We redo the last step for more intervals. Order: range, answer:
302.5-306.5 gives 123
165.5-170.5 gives 99.7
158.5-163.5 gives 126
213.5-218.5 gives 123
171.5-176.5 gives 69.7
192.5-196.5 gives 122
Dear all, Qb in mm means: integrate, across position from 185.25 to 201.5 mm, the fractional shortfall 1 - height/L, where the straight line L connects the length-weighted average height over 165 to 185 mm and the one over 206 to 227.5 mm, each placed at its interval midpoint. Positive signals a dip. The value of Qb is -2.3 mm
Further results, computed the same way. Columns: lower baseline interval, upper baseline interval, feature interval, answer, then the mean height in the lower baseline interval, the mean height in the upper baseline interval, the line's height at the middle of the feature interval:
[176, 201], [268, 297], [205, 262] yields 0.28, 123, 116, 120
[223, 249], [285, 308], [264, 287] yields 2.49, 120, 122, 121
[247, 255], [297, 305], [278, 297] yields -0.17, 117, 122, 121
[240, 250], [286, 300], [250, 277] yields 4.08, 119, 122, 121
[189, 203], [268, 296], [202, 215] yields -0.06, 125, 116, 124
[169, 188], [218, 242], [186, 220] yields -4.33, 102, 121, 111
